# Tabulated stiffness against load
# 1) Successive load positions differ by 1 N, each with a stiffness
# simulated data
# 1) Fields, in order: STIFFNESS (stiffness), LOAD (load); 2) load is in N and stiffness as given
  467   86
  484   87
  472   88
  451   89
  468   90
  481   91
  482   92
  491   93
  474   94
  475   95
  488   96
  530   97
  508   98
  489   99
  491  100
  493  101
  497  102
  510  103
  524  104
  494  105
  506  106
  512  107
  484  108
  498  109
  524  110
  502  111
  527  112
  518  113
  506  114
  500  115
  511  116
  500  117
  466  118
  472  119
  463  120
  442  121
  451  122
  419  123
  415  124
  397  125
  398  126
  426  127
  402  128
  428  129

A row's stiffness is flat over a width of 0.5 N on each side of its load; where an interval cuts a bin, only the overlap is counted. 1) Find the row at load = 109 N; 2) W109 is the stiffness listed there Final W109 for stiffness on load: 498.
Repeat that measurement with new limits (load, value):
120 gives 463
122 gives 451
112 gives 527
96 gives 488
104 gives 524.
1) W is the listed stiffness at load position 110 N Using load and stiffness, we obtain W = 524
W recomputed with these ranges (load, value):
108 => 484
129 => 428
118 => 466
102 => 497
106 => 506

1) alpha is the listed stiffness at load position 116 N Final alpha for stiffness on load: 511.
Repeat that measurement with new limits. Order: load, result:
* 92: 482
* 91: 481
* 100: 491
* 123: 419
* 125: 397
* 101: 493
